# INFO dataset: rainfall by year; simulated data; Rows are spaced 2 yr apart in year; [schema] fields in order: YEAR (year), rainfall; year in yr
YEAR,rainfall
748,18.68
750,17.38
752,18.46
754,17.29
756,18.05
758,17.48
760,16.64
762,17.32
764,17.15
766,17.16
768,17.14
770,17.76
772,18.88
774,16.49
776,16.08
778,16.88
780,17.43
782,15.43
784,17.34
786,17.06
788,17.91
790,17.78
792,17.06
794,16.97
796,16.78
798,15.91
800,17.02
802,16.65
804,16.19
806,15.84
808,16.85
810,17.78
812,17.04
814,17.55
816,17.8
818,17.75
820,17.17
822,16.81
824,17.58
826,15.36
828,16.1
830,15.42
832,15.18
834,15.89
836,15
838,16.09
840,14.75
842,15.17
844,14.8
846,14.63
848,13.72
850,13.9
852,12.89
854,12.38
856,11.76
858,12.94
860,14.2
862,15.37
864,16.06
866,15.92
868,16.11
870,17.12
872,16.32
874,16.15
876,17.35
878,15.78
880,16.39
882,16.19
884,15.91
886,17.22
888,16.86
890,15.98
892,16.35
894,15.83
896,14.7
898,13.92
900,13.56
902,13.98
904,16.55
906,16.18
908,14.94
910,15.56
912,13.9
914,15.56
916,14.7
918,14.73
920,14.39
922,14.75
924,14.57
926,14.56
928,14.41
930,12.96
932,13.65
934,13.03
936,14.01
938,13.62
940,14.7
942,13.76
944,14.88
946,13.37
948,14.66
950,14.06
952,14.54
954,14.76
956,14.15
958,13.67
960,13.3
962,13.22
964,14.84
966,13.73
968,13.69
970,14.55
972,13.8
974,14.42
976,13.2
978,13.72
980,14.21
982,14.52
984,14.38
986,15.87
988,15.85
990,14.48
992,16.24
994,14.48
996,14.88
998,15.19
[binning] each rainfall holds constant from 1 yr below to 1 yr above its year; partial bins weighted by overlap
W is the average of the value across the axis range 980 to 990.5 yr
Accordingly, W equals 15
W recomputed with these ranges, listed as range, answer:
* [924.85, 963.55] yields 14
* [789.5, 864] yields 15.7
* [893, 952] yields 14.5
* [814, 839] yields 16.4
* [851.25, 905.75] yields 15.3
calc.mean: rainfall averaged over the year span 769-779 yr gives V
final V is 17.2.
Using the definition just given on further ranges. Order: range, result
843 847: 14.7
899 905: 14.7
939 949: 14.3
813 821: 17.6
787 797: 17.3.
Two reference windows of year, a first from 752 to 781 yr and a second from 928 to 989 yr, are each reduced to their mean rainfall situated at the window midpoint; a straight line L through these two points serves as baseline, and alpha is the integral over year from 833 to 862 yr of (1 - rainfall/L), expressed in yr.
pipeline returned 3.2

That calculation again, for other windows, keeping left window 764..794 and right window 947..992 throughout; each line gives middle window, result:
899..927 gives 0.5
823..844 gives 0.9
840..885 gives 2.4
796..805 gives 0.2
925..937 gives 0.9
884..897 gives -0.5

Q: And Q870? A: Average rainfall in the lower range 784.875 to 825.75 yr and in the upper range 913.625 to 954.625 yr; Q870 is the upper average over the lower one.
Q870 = 0.8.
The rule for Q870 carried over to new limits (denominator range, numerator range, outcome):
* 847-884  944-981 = 0.93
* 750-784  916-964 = 0.82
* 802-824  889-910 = 0.89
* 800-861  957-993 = 0.92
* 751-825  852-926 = 0.89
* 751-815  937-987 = 0.83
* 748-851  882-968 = 0.88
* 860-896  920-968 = 0.87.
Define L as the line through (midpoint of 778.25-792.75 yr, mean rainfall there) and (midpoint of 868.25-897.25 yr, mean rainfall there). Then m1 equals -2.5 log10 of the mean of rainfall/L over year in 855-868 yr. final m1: 0.137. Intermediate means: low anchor 17.1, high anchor 16.3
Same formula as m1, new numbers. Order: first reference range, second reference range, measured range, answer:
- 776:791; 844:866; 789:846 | -0.058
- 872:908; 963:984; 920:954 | 0.053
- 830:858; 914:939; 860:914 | -0.109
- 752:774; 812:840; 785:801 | -0.006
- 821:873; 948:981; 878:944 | -0.032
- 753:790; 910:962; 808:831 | -0.039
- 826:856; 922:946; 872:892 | -0.145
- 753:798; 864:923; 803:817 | -0.019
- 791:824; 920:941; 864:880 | -0.064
